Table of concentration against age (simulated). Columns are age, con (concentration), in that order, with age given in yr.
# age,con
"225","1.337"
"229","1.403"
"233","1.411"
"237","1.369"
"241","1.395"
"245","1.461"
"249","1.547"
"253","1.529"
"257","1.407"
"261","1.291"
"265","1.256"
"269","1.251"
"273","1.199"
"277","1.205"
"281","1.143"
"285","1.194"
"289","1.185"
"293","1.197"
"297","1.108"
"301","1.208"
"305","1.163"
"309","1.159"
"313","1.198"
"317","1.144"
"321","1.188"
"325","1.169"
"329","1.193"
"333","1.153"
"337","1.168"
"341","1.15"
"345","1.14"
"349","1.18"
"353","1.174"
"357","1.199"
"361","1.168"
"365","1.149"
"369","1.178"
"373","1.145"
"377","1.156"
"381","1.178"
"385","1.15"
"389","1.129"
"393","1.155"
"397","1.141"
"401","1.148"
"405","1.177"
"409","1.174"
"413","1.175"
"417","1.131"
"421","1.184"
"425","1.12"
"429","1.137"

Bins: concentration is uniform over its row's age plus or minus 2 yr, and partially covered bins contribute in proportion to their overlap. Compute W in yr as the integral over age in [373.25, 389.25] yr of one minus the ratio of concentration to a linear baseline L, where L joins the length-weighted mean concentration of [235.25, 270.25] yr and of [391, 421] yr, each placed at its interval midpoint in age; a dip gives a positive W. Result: 0.6 yr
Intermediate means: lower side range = 1.39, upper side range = 1.16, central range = 1.15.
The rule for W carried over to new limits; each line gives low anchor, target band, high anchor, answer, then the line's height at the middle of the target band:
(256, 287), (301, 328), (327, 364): 0.5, 1.2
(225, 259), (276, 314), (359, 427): 4.6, 1.34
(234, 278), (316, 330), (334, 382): 0.7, 1.23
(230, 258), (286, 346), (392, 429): 6.8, 1.32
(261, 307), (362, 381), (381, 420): 0.1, 1.17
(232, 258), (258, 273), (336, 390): 1.4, 1.4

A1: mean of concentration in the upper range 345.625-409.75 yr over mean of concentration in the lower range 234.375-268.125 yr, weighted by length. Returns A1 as 0.83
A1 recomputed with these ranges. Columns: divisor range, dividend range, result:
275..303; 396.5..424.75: 0.99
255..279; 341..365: 0.92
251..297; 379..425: 0.92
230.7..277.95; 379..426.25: 0.85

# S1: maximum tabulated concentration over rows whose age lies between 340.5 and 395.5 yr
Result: 1.199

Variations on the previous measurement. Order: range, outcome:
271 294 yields 1.205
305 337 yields 1.198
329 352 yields 1.193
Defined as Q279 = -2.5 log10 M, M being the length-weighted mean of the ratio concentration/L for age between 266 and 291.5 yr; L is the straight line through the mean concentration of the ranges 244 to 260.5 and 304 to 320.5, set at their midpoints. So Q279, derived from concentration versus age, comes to 0.12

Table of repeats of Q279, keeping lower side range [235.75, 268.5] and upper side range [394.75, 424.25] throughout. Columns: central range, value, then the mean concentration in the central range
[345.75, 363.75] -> 0.060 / 1.18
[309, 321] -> 0.116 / 1.17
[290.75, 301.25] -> 0.146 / 1.17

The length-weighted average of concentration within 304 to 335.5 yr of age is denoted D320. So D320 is 1.17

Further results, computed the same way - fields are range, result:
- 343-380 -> 1.17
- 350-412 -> 1.16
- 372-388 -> 1.16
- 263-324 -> 1.19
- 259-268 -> 1.27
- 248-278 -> 1.33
